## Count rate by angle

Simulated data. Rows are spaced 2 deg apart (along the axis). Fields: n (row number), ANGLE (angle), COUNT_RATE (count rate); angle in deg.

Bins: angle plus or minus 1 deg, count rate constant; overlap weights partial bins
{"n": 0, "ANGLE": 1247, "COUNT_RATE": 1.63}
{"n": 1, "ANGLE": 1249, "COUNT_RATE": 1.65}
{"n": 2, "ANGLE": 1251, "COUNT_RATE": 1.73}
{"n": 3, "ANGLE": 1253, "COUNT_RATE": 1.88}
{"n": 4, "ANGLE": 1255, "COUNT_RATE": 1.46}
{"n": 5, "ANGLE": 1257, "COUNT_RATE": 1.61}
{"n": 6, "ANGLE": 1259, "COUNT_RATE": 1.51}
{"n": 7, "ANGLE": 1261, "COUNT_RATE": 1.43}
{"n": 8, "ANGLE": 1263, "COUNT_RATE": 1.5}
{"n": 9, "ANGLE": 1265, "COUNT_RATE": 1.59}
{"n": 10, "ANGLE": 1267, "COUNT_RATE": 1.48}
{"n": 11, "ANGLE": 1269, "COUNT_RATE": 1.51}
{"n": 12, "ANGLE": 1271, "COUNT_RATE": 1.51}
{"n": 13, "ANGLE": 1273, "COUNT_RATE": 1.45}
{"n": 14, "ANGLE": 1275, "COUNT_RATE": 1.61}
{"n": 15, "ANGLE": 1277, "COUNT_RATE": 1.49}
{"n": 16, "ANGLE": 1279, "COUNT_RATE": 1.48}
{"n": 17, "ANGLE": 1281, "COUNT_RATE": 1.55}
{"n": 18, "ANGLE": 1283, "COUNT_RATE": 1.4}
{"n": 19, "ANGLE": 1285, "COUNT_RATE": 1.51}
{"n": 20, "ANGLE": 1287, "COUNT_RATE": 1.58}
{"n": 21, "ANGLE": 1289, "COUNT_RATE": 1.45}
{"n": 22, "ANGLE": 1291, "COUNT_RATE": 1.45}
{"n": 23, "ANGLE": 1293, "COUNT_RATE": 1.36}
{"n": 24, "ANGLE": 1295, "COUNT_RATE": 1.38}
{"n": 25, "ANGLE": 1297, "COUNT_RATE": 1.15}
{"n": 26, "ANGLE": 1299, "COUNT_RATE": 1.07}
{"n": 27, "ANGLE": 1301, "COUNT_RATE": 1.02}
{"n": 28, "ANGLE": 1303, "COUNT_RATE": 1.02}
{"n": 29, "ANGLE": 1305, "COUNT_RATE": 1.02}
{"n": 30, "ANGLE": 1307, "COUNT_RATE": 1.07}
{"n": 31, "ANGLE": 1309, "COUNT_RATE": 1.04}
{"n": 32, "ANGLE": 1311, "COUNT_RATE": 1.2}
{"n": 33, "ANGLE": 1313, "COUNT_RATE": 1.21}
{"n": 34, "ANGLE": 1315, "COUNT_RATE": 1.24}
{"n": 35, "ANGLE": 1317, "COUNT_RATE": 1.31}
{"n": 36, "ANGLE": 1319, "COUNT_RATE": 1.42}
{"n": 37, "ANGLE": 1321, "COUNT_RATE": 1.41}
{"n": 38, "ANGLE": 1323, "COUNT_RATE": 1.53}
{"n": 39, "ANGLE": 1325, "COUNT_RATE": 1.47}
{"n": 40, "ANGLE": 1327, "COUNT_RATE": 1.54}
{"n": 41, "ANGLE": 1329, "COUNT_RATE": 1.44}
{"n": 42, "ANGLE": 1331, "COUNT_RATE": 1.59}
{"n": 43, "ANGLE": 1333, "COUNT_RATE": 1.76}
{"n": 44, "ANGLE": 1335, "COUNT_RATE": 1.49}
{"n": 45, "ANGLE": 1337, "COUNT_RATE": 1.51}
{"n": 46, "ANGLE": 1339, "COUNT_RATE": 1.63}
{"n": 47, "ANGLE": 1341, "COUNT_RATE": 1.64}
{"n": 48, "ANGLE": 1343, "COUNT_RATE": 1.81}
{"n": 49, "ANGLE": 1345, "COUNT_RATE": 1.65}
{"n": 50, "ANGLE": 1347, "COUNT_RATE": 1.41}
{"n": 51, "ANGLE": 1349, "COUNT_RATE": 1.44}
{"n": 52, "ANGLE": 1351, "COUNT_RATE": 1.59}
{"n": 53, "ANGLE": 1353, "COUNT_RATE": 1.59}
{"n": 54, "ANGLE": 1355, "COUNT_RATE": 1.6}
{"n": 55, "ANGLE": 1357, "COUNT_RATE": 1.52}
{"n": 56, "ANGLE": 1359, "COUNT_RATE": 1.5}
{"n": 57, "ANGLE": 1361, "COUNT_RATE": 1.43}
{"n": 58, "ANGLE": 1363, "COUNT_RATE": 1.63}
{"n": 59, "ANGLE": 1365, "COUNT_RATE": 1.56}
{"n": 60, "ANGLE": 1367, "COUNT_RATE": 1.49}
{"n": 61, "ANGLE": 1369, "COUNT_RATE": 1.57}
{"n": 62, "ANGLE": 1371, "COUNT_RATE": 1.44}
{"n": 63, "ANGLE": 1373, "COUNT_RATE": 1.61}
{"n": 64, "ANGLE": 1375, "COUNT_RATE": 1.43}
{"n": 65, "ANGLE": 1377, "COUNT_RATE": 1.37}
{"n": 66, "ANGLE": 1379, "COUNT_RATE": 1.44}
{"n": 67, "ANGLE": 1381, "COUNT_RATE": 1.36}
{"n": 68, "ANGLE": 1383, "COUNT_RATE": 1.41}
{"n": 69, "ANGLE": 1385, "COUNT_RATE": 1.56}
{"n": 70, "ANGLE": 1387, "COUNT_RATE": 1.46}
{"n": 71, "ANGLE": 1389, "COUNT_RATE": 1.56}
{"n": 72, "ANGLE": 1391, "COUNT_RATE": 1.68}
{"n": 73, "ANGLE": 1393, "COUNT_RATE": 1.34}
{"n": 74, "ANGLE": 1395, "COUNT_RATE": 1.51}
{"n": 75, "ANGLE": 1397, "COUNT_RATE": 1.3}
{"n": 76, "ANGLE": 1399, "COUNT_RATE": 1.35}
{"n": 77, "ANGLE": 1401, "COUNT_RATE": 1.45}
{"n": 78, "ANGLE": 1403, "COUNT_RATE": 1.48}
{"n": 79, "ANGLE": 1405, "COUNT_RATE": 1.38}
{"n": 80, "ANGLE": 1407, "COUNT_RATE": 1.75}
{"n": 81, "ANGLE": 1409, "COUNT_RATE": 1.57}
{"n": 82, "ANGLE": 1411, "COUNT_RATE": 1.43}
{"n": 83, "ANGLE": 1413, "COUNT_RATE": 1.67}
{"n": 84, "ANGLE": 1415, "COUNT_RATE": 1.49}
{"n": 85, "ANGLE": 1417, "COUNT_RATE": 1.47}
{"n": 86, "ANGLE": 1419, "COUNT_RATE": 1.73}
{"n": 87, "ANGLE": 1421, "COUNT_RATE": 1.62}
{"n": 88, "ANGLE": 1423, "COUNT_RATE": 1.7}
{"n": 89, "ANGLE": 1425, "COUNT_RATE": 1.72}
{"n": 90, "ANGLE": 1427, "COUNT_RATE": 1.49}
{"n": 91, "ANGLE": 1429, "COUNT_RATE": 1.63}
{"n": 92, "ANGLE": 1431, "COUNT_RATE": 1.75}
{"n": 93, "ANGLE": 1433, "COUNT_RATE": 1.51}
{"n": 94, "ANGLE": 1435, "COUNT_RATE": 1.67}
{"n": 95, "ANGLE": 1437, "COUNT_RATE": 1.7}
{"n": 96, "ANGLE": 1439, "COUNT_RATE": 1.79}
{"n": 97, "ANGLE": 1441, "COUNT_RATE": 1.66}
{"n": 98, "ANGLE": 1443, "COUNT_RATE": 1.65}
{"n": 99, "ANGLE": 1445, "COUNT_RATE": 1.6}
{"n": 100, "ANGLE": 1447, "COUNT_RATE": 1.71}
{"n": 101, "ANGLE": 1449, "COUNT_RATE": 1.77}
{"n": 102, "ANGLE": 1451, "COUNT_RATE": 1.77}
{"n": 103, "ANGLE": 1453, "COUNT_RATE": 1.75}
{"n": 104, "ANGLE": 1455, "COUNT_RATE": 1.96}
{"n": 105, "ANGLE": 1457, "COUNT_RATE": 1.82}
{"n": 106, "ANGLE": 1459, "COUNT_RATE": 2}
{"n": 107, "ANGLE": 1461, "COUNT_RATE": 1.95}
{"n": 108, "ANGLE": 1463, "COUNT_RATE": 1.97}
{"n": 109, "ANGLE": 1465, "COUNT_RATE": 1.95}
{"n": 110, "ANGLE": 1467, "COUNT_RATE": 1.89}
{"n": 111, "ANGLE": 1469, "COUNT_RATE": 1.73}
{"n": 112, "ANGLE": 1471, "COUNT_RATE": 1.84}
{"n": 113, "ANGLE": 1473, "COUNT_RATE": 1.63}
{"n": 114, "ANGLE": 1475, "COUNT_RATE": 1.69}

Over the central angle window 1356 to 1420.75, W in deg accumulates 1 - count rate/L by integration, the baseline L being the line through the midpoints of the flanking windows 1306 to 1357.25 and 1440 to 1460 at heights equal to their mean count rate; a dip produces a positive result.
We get 4.4 deg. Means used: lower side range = 1.46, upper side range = 1.77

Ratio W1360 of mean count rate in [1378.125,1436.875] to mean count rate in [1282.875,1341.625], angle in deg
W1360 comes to 1.1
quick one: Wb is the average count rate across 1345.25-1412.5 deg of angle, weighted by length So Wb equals 1.49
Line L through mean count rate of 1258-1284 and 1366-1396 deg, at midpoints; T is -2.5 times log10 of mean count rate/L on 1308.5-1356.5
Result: 0.00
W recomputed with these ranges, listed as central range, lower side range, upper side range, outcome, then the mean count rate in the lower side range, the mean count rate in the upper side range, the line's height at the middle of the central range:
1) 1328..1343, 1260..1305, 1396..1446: -1.28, 1.4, 1.58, 1.47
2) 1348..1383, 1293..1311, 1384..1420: -3.52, 1.12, 1.51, 1.37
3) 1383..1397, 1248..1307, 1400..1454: 0.75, 1.44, 1.63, 1.58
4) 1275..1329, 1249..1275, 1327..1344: 8.69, 1.56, 1.6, 1.58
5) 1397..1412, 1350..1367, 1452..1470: 2.01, 1.55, 1.89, 1.7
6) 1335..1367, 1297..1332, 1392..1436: -4.54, 1.27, 1.55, 1.37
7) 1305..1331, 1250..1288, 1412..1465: 4.43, 1.54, 1.72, 1.59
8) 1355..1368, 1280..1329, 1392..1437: -0.85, 1.31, 1.55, 1.43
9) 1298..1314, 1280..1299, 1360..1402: 3.81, 1.41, 1.47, 1.42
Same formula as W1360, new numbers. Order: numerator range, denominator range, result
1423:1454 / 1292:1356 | 1.20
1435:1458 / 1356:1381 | 1.17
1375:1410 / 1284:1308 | 1.17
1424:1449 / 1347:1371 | 1.09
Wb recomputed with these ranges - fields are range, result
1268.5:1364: 1.43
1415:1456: 1.68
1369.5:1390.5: 1.47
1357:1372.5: 1.52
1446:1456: 1.79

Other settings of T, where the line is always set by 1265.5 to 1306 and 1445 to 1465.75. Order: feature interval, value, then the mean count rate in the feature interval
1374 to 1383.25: 0.17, 1.4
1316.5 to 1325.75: 0.03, 1.43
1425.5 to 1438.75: 0.09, 1.64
